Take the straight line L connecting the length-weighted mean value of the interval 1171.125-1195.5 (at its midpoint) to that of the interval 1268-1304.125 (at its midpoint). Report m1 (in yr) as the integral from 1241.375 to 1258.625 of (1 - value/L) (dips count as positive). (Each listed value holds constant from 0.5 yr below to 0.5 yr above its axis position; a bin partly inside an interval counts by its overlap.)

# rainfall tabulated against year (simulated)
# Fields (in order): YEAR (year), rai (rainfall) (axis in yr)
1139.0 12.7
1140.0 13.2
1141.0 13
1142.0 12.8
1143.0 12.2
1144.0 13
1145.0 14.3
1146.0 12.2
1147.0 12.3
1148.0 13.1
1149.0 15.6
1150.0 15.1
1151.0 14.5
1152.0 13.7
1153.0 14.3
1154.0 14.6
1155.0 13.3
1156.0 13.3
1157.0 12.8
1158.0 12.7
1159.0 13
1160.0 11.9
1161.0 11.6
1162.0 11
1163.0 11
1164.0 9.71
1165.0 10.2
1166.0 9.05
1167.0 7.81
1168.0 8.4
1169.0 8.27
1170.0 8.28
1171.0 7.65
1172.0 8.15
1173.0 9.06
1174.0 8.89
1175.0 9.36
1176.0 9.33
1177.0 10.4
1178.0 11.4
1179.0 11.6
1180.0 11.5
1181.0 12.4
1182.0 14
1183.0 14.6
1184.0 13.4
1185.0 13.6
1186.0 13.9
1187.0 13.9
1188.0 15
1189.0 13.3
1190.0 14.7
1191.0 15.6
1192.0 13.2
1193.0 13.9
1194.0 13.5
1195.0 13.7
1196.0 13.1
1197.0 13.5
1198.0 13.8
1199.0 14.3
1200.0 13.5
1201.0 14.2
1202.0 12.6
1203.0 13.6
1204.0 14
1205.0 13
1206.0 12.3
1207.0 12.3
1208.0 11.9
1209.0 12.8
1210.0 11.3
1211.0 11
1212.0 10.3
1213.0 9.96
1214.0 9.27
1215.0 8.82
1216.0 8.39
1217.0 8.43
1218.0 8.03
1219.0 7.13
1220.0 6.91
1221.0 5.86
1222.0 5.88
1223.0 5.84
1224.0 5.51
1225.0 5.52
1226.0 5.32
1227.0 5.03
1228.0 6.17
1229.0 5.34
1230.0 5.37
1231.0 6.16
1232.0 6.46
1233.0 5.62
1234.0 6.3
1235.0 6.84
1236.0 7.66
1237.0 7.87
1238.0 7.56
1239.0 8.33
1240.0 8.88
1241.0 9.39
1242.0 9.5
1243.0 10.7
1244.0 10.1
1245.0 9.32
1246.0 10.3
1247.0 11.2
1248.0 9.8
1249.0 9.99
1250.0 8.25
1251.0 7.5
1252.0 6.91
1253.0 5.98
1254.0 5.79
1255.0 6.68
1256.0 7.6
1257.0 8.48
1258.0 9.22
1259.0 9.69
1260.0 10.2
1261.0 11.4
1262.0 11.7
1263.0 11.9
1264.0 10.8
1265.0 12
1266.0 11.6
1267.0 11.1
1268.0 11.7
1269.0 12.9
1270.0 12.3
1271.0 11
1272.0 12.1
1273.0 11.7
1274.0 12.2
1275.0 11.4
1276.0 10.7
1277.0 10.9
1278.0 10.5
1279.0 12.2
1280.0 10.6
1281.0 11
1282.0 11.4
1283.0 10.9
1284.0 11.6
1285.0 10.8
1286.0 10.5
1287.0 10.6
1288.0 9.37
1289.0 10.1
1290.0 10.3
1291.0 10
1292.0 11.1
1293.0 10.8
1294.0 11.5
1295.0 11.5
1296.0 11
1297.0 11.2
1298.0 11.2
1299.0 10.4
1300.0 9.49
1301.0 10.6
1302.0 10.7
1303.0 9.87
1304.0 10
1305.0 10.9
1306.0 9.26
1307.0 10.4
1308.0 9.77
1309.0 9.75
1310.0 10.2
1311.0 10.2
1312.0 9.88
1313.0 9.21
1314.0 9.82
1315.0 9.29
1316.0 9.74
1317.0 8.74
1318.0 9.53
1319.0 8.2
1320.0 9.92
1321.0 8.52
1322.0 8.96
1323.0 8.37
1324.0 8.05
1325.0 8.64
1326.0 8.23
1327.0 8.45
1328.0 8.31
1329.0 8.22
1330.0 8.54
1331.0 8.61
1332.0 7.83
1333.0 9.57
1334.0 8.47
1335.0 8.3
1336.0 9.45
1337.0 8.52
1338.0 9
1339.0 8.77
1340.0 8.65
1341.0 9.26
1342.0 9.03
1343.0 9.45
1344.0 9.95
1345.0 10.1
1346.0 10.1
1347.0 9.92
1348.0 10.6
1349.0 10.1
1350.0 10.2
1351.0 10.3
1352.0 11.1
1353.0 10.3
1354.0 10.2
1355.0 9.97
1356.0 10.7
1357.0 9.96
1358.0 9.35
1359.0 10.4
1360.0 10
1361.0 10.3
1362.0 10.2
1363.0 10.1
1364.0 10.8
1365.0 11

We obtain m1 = 4.2 yr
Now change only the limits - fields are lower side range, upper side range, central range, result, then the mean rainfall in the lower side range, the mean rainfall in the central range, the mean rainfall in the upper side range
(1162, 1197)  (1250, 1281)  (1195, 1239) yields 7.3 yr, 11.5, 9.22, 10.3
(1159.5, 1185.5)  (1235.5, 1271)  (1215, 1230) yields 5.3 yr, 10.5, 6.43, 9.57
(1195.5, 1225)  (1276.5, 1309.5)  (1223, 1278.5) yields 8.4 yr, 10.5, 8.96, 10.6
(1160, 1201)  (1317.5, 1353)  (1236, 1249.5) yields 1.7 yr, 11.8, 9.39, 9.14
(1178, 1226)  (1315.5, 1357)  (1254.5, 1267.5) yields 0.4 yr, 11.5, 10.2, 9.25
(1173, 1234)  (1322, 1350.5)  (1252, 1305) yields -4.6 yr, 10.6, 10.6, 9.02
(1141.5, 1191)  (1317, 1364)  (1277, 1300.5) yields -1.5 yr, 12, 10.8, 9.37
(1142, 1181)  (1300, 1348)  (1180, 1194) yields -3.4 yr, 11.5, 13.9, 9.28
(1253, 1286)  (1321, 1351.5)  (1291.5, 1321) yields -1.0 yr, 10.7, 10.1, 9.06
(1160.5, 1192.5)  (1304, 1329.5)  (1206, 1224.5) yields 3.0 yr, 11.3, 8.96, 9.24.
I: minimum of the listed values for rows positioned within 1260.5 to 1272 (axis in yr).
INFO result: 10.8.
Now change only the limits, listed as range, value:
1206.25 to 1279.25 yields 5.03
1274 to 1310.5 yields 9.26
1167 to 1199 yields 7.65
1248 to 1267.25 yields 5.79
